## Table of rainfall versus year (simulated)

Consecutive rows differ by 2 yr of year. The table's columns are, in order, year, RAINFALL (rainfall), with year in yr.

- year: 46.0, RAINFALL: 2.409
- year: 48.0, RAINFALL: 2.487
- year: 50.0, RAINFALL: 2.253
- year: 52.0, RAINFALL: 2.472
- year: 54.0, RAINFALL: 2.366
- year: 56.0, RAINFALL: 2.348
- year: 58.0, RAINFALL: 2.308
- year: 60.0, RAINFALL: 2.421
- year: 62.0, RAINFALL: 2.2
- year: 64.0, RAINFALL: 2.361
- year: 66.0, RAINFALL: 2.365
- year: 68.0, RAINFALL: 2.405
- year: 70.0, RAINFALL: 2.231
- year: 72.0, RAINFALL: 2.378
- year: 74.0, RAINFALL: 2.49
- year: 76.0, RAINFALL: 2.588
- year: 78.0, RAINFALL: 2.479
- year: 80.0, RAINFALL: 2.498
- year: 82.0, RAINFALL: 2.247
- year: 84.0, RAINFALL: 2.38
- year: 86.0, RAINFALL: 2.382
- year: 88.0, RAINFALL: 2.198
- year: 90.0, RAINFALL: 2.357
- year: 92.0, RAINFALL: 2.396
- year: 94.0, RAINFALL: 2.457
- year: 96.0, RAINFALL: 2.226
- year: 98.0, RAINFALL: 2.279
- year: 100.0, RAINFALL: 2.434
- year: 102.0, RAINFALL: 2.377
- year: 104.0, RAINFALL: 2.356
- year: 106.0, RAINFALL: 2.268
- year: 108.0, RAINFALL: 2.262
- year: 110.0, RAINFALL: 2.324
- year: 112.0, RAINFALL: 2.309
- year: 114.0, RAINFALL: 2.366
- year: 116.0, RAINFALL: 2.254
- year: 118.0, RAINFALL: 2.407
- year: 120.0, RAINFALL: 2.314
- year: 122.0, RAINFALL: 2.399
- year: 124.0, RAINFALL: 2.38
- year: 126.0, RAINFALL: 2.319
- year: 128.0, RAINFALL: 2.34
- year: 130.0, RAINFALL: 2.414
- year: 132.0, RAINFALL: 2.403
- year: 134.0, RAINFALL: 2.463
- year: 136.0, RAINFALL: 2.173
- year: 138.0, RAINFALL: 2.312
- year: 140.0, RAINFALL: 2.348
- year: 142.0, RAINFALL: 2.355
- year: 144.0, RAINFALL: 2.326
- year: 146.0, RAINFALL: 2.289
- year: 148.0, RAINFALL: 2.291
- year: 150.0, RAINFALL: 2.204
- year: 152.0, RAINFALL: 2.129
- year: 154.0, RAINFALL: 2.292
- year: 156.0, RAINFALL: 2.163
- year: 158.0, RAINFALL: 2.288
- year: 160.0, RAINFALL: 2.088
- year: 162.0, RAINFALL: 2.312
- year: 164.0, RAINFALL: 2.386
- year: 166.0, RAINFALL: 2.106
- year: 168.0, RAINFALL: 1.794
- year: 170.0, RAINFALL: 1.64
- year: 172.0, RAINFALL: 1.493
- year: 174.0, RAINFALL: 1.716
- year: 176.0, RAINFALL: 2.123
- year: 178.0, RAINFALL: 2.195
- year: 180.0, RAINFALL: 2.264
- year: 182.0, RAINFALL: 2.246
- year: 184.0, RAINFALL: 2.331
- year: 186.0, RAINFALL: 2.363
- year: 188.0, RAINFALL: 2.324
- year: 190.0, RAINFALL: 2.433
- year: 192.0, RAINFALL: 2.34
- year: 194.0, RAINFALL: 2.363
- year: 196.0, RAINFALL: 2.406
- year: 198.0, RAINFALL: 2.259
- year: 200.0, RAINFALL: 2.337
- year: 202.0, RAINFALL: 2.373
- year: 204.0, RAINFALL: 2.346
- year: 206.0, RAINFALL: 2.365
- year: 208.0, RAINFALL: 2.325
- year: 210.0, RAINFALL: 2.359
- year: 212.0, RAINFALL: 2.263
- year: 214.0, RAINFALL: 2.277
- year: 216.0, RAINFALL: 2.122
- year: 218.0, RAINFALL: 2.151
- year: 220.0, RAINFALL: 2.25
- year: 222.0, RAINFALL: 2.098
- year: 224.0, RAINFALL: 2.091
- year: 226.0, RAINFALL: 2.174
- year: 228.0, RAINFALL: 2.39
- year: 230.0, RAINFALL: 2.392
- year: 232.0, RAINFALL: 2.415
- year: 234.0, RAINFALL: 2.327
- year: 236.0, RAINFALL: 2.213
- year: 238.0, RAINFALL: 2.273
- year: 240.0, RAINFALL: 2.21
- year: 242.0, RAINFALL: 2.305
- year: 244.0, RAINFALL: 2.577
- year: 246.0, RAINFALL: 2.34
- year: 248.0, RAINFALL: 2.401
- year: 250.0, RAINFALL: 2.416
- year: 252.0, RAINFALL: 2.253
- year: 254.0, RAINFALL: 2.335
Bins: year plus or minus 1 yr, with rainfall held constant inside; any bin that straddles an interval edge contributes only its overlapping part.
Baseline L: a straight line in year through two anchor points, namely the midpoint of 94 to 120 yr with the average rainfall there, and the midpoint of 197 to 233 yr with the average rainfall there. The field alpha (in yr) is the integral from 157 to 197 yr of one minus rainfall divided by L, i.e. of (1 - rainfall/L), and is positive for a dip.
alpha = 2.33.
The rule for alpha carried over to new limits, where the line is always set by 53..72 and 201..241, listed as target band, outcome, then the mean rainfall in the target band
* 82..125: -0.3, 2.34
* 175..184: 0.3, 2.22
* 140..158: 0.3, 2.26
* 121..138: -0.4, 2.36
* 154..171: 1.4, 2.11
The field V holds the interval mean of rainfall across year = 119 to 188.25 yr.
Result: 2.22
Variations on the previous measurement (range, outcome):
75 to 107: 2.37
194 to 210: 2.35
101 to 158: 2.32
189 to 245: 2.3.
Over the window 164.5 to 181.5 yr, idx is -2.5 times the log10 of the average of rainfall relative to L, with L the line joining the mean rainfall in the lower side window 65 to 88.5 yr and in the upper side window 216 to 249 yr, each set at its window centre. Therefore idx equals 0.20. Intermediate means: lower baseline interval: 2.39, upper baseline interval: 2.28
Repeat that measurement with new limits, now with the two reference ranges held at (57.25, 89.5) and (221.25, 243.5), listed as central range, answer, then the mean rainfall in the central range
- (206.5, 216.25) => 0.000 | 2.29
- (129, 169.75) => 0.037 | 2.25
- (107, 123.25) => 0.007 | 2.33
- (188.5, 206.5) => -0.030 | 2.36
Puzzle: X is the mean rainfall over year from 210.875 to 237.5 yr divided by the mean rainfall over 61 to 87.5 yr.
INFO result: 0.94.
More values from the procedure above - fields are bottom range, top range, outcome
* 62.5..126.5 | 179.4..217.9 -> 0.98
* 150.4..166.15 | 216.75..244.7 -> 1.02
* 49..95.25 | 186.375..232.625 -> 0.97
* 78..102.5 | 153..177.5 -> 0.86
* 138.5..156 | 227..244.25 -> 1.03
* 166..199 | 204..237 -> 1.06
